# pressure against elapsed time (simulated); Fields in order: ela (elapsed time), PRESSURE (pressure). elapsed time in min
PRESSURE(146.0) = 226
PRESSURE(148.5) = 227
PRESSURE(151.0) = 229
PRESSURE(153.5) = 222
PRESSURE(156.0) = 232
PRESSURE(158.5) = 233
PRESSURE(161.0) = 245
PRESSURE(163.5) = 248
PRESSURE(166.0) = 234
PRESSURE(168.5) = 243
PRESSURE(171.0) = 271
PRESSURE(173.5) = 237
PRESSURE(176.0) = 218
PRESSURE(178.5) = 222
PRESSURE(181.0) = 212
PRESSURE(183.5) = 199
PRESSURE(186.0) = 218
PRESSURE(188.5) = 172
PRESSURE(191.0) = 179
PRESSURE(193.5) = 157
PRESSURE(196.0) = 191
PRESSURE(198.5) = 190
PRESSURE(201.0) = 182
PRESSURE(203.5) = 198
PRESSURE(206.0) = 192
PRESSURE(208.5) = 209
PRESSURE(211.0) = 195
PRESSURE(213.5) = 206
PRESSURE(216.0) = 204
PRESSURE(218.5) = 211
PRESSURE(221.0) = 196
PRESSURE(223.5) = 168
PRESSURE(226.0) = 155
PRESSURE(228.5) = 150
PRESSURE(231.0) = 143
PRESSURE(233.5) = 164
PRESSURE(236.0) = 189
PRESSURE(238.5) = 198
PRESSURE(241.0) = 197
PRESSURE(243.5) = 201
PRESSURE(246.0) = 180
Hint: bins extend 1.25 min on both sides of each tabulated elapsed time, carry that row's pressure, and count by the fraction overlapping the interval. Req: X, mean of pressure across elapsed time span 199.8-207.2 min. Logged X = 191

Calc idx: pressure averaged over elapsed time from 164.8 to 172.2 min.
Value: 249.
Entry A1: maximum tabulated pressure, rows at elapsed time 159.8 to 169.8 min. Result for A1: 248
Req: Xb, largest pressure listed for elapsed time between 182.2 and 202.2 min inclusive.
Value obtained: 218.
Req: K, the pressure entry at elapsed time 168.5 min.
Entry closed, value 243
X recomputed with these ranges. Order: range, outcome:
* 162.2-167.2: 241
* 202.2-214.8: 200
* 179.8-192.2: 196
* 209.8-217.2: 202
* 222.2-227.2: 162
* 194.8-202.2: 188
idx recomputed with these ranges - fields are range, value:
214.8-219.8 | 207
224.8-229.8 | 152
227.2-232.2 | 147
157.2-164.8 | 242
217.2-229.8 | 176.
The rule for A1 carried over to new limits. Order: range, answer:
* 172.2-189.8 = 237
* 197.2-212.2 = 209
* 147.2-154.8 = 229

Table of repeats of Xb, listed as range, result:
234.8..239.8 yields 198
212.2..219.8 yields 211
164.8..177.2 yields 271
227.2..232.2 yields 150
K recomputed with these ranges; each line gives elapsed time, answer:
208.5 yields 209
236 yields 189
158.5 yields 233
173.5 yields 237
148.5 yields 227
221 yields 196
